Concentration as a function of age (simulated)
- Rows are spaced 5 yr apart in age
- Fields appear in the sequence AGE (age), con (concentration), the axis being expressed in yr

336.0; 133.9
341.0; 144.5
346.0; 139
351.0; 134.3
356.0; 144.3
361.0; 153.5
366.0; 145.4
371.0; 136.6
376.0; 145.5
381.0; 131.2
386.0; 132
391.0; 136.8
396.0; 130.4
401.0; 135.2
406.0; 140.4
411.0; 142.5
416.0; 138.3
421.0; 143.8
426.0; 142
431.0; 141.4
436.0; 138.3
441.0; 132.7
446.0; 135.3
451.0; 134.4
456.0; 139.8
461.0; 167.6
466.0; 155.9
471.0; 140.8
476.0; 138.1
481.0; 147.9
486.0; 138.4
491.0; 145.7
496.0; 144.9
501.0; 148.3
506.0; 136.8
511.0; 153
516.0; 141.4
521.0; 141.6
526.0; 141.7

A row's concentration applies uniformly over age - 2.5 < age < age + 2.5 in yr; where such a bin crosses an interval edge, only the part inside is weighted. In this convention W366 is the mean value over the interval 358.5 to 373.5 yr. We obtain 145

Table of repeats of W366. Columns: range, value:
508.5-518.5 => 147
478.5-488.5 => 143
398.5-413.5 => 139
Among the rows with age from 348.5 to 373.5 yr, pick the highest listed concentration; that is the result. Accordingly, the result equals 153.5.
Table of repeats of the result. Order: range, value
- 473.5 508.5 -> 148.3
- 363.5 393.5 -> 145.5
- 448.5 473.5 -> 167.6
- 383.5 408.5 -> 140.4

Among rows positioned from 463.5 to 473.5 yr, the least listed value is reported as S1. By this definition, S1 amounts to 140.8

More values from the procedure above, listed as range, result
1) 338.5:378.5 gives 134.3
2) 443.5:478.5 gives 134.4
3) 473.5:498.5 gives 138.1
